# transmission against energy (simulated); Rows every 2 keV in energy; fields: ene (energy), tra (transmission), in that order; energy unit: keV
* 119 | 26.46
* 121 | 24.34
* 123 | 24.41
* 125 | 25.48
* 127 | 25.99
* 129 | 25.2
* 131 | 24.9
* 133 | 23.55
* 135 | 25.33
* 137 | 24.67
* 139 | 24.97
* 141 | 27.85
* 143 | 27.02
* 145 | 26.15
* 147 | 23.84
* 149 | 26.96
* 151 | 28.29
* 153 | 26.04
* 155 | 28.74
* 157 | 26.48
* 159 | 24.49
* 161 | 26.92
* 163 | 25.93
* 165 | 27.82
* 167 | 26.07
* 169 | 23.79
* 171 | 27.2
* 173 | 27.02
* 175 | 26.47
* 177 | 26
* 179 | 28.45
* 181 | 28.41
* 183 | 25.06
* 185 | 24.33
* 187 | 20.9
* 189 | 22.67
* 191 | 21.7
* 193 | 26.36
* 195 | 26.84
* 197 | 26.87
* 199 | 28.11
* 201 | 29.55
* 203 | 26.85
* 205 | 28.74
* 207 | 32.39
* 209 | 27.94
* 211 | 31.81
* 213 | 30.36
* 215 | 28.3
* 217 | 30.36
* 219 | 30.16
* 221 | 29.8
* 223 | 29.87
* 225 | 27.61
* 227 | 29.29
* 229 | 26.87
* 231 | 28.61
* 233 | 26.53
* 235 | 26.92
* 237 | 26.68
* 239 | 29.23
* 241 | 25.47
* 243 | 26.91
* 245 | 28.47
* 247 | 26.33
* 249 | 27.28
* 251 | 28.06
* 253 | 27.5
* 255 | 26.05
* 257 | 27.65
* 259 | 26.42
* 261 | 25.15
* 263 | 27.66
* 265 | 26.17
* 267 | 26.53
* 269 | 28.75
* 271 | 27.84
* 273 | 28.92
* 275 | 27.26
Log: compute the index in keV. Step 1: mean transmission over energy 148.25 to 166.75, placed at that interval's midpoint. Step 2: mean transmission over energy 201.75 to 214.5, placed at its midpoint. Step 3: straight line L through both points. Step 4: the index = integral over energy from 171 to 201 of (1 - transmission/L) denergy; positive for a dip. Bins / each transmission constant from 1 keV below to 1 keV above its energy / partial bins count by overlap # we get 2.7 keV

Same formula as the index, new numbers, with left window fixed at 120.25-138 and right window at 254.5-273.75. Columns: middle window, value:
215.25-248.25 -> -1.85 keV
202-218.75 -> -2.16 keV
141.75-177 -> -1.45 keV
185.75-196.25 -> 0.86 keV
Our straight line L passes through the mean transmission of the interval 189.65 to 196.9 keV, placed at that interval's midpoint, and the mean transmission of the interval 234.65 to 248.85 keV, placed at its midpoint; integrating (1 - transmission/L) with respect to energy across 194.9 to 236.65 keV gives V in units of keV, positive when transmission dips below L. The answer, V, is -4.4 keV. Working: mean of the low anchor 25.1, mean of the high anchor 27.2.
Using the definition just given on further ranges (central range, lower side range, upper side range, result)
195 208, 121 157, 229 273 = -0.99 keV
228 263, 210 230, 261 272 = 1.39 keV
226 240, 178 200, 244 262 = -0.65 keV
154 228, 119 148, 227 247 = -2.33 keV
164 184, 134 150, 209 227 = 0.60 keV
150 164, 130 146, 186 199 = -0.83 keV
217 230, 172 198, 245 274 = -1.32 keV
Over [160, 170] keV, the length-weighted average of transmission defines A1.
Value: 26.1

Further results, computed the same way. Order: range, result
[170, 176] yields 26.9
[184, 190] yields 22.6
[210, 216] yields 30.2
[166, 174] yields 26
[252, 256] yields 26.8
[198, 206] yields 28.3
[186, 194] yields 22.9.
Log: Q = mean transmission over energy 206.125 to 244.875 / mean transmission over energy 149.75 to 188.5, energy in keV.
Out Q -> 1.09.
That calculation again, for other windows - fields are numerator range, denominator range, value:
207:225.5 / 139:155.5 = 1.12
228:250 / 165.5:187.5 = 1.05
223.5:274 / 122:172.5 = 1.05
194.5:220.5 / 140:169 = 1.10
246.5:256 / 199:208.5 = 0.93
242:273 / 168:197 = 1.07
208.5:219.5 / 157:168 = 1.14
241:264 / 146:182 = 1.01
